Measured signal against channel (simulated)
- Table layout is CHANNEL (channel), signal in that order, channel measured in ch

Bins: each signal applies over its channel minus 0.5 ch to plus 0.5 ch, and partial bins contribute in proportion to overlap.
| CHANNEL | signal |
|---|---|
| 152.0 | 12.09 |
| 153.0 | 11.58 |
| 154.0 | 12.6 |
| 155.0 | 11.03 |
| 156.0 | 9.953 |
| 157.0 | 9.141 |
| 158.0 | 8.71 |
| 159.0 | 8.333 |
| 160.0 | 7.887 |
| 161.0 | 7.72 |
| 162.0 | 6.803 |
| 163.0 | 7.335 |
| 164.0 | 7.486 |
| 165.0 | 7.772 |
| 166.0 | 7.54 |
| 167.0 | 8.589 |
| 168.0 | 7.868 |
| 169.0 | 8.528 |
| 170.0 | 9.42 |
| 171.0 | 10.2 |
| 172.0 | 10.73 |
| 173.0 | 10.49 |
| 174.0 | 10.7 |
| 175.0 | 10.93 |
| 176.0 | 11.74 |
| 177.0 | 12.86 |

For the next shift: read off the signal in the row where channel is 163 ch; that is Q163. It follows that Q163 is 7.335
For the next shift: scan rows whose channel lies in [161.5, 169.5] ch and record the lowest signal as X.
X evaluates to 6.803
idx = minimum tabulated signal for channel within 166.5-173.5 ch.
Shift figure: 7.868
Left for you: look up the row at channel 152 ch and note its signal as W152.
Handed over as 12.09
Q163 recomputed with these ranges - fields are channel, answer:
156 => 9.953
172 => 10.73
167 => 8.589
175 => 10.93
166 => 7.54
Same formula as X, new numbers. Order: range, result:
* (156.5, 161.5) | 7.72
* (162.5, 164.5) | 7.335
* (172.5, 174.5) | 10.49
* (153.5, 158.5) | 8.71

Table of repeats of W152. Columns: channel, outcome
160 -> 7.887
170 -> 9.42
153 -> 11.58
